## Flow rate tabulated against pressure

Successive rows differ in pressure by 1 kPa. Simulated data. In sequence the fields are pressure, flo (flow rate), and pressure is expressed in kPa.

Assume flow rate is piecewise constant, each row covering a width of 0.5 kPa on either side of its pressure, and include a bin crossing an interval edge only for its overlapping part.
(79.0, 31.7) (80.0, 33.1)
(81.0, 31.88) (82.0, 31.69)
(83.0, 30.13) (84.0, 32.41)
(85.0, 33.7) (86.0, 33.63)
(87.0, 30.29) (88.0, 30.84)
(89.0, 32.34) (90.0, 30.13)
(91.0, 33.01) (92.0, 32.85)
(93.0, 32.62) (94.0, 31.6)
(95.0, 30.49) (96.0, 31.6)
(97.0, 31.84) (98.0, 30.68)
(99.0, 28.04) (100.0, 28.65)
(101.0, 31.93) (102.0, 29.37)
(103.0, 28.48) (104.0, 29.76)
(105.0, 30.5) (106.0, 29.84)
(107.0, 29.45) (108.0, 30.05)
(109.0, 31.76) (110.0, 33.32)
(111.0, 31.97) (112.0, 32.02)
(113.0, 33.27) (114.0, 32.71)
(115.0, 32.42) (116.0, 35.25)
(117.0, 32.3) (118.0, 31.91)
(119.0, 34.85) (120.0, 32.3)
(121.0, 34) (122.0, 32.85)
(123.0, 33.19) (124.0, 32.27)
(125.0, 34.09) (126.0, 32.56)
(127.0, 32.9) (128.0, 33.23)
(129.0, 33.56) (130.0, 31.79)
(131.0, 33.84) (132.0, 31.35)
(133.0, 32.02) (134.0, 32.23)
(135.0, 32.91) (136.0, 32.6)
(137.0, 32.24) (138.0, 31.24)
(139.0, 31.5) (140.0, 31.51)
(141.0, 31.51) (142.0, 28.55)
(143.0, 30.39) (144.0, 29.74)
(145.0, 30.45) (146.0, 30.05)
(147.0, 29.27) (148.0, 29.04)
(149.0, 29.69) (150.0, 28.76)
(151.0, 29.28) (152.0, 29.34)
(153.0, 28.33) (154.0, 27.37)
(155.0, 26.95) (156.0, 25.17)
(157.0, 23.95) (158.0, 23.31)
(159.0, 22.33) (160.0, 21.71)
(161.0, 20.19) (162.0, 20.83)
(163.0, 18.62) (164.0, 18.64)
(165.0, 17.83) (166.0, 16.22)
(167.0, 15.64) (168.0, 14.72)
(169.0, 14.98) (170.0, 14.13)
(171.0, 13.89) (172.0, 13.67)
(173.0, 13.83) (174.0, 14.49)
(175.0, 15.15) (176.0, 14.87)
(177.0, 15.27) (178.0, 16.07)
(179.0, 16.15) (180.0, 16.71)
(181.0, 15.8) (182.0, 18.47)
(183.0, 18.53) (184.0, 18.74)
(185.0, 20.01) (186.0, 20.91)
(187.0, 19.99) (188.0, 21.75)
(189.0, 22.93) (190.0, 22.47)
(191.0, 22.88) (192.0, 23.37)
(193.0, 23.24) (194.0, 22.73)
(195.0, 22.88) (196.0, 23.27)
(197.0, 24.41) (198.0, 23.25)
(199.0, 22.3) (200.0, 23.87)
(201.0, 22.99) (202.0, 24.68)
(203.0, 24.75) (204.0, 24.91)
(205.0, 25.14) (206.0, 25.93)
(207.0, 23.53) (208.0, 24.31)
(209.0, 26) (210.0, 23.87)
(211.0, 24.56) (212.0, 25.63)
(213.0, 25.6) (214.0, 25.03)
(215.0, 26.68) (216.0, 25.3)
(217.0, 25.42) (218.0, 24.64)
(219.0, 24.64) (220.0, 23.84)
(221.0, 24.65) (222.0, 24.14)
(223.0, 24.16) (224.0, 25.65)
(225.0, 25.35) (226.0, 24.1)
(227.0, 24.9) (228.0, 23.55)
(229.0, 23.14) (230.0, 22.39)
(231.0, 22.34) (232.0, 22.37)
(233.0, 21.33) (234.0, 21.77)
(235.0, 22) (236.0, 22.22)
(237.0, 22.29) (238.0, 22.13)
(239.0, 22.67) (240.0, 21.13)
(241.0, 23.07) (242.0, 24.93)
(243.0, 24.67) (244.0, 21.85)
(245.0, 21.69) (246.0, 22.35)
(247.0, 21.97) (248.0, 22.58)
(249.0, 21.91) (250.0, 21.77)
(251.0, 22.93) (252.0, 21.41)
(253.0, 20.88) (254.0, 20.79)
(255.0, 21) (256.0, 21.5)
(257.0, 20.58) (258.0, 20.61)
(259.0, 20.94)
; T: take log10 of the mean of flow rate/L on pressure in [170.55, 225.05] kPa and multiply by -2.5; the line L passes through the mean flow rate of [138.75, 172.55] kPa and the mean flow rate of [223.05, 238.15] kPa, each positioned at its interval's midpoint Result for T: 0.08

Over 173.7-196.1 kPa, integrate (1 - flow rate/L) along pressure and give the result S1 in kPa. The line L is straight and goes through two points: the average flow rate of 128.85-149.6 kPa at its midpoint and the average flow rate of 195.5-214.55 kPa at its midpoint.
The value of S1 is 5.9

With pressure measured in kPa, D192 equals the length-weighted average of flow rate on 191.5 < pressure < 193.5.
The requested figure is 23.3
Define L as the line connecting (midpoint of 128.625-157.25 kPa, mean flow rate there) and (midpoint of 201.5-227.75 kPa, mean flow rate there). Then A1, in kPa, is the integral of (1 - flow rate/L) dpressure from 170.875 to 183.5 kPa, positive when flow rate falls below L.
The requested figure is 5.47 kPa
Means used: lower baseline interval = 30.2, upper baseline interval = 24.9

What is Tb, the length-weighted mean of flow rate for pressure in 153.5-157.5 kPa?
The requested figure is 25.9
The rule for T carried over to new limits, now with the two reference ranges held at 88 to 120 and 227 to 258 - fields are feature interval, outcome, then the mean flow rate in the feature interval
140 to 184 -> 0.268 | 21.7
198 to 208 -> 0.028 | 24.2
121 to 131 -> -0.105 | 33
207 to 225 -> -0.043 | 24.9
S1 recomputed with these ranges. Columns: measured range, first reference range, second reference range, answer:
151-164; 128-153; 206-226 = 2.47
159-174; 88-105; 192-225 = 5.57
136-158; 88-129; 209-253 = 0.01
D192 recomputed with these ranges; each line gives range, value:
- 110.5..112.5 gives 32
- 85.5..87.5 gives 32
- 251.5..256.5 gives 21.1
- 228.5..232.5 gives 22.6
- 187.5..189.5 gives 22.3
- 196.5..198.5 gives 23.8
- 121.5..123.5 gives 33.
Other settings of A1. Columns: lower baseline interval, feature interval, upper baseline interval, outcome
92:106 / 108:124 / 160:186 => -3.2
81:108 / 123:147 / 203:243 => -2.5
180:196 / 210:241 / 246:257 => -3.5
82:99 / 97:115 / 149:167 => -0.6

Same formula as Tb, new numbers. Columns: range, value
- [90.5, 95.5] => 32.1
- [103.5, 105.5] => 30.1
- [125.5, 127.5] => 32.7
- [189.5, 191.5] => 22.7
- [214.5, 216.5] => 26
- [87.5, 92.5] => 31.8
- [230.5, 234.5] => 22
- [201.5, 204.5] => 24.8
